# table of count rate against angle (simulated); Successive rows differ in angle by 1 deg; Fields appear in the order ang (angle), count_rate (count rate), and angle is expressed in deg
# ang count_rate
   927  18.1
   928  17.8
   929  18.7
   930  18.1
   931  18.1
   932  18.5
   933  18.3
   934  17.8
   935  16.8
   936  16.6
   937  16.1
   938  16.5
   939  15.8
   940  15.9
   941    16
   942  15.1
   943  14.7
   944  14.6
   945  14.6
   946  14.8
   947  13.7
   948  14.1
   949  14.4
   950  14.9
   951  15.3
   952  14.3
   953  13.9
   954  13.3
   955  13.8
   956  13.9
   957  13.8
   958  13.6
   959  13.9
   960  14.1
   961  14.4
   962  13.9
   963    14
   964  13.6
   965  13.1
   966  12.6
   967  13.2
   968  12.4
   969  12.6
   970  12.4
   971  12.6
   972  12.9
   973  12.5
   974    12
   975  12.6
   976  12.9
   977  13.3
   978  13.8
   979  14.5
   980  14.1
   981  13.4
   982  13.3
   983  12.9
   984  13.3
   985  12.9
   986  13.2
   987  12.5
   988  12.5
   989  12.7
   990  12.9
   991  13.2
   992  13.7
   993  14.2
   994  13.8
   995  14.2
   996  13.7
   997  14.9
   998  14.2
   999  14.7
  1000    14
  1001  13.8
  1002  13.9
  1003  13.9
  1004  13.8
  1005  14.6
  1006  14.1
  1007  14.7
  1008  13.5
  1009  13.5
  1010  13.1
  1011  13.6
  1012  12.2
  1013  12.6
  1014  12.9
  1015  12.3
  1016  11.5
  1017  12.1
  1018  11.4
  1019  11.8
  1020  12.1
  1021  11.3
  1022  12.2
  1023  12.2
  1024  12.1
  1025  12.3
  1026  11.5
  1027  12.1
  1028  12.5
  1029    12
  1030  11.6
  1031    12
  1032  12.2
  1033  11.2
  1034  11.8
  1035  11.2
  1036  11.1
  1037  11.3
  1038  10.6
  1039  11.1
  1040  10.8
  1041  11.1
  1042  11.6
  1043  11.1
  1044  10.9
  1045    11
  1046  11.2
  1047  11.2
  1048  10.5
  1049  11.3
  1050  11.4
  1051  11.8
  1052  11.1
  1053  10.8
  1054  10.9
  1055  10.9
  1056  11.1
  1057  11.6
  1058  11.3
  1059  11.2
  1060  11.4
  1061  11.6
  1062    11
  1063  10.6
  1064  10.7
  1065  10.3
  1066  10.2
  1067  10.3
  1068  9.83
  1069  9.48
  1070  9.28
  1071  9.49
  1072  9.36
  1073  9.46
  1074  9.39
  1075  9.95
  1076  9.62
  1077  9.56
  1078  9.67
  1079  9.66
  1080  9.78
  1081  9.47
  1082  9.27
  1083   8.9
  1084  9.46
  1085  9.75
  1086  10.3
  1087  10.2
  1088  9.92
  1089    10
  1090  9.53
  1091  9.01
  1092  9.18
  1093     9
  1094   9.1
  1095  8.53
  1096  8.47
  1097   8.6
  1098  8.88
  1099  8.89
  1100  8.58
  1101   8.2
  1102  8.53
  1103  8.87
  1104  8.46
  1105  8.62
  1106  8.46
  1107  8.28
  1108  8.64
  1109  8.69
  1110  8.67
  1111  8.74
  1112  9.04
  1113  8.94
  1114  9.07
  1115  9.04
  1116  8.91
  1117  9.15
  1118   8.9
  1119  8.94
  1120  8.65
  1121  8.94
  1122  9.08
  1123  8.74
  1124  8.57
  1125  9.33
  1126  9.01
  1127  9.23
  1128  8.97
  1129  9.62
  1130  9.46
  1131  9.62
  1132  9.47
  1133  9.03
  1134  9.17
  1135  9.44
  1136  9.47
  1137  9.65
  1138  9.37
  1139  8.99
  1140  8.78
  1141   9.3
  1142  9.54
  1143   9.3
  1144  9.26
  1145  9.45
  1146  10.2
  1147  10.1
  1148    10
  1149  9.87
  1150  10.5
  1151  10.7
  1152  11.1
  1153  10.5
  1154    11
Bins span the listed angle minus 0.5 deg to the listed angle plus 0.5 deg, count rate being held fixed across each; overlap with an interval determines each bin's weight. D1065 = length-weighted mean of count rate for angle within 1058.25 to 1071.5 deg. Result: 10.4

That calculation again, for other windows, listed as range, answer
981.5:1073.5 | 12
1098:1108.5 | 8.57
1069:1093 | 9.56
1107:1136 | 9.03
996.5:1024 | 13.1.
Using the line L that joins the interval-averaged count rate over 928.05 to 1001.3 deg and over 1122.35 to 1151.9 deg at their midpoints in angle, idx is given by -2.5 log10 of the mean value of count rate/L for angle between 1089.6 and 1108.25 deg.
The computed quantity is 0.205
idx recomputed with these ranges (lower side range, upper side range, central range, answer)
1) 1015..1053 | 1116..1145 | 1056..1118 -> 0.08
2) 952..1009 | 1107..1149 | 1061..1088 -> 0.10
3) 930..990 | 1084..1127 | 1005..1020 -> -0.04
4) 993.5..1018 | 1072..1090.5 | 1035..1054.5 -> 0.04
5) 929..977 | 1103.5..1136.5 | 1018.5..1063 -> 0.02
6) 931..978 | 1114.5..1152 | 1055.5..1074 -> 0.09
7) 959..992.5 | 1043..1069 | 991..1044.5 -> -0.05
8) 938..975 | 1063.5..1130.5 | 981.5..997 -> -0.04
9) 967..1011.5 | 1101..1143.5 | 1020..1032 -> 0.02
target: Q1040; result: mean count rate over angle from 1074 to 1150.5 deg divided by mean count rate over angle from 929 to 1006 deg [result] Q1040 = 0.65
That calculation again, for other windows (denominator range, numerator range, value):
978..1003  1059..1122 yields 0.69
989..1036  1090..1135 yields 0.69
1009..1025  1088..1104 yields 0.73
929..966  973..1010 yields 0.90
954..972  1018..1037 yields 0.88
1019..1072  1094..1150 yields 0.81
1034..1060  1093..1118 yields 0.78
